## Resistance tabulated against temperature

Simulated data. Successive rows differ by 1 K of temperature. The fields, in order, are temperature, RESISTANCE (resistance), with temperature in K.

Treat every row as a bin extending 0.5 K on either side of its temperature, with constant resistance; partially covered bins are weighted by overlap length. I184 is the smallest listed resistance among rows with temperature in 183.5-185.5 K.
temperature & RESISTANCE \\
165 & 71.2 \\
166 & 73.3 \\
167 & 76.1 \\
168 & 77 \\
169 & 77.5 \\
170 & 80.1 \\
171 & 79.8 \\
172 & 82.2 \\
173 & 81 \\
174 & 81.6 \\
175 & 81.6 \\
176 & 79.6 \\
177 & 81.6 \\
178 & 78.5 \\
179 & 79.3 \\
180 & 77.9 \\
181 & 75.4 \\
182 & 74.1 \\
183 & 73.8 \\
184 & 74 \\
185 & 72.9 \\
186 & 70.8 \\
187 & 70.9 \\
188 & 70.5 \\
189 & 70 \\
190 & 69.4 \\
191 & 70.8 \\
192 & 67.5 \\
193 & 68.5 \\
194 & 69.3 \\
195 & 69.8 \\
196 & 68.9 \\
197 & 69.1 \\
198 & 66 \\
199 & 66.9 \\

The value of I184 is 72.9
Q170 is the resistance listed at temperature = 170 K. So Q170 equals 80.1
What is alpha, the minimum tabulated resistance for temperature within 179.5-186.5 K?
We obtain 70.8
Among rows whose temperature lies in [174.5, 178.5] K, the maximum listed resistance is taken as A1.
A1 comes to 81.6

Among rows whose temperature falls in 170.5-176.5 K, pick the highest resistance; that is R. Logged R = 82.2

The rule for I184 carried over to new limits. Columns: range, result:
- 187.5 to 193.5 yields 67.5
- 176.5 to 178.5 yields 78.5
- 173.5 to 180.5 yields 77.9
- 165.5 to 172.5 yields 73.3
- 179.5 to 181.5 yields 75.4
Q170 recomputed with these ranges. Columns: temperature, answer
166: 73.3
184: 74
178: 78.5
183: 73.8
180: 77.9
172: 82.2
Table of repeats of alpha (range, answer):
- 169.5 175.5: 79.8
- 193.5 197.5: 68.9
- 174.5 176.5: 79.6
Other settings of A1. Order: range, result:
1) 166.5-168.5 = 77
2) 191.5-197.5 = 69.8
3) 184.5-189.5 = 72.9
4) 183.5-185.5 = 74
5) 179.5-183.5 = 77.9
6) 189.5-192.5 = 70.8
